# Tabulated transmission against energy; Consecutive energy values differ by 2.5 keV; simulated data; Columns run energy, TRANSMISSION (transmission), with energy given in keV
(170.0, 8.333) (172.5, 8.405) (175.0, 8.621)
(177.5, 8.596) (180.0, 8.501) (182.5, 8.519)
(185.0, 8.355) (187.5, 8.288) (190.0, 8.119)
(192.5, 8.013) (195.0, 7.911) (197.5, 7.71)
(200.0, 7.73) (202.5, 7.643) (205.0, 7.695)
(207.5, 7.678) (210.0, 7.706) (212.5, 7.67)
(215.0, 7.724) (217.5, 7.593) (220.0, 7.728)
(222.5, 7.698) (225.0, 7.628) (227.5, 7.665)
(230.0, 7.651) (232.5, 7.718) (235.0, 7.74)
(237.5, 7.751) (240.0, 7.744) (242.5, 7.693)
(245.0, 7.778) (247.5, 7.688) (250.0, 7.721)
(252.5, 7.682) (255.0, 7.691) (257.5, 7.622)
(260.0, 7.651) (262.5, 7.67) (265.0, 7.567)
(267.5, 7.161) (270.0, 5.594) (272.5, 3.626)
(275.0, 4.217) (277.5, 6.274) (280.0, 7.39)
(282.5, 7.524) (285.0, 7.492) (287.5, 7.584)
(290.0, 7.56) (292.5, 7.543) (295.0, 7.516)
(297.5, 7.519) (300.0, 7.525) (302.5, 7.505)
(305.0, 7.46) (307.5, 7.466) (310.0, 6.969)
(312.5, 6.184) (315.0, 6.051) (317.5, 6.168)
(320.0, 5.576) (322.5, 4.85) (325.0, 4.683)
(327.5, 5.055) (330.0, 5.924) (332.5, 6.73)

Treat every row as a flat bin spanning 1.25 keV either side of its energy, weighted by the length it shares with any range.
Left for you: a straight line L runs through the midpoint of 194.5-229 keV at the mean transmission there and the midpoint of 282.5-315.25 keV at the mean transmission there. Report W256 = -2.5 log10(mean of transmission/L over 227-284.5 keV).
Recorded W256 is 0.05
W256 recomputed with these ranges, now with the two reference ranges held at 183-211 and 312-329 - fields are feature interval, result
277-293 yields -0.193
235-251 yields -0.106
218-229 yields -0.040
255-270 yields -0.117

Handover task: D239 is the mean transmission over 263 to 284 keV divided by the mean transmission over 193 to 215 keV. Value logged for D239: 0.81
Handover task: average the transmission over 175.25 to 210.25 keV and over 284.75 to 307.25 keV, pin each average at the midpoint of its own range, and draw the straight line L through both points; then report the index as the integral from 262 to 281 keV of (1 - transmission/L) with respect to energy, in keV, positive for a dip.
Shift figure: 3.8 keV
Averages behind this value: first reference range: 8.06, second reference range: 7.52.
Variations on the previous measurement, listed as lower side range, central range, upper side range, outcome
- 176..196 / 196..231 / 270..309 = 1.1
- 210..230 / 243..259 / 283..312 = -0.2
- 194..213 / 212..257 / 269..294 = -2.9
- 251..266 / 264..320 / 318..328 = -4.7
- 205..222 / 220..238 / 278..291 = -0.1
